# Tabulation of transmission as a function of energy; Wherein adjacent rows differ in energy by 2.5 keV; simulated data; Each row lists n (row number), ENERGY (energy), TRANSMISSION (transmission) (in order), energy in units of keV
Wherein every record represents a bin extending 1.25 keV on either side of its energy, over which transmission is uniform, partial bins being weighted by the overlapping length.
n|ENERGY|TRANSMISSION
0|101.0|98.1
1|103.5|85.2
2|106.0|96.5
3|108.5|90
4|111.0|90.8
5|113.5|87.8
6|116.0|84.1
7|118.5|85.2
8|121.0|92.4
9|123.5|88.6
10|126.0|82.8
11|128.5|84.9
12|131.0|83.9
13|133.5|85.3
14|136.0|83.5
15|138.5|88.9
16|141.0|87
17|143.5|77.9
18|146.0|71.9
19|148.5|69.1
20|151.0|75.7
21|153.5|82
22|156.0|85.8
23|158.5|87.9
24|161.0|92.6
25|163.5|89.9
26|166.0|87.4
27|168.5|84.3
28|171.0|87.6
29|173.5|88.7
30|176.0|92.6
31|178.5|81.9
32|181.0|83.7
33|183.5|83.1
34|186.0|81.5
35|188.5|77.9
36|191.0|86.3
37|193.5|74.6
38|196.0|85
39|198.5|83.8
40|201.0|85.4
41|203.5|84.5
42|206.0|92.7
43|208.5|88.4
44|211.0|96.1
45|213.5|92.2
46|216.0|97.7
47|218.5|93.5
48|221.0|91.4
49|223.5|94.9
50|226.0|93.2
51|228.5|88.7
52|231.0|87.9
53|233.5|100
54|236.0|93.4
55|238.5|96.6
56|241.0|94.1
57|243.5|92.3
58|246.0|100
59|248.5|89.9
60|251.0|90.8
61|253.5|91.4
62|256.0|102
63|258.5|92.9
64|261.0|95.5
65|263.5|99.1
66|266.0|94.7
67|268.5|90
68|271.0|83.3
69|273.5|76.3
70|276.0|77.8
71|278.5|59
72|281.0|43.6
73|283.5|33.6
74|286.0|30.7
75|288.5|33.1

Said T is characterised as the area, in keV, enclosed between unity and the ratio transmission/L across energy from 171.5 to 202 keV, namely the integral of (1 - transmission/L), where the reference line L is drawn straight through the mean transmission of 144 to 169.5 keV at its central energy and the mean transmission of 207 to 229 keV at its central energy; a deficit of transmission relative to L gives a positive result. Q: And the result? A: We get 1.3 keV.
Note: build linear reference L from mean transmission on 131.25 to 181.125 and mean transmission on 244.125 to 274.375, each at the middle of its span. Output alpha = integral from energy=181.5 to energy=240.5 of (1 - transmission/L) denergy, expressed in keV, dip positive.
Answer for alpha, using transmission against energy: -0.3 keV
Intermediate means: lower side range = 84.2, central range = 89.1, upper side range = 92.4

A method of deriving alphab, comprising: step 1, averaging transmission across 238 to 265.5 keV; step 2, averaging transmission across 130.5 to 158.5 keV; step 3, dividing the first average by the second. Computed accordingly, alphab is 1.2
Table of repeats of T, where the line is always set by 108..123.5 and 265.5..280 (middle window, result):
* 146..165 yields 0.73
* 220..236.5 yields -2.28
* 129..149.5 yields 1.34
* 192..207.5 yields -0.23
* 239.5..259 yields -3.41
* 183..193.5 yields 0.34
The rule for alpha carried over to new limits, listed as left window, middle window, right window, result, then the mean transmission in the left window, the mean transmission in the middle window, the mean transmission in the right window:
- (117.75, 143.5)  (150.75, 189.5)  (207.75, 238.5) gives 1.6 keV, 85.9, 85.5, 93.3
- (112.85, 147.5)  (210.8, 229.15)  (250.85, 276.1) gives -1.0 keV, 84.4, 93.5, 90.9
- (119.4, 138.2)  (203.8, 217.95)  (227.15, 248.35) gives -0.1 keV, 86.1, 92.8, 93.9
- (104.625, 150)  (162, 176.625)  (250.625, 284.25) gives -0.8 keV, 85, 88.3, 81.2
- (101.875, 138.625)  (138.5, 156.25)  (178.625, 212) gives 1.6 keV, 87.4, 78.8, 84.7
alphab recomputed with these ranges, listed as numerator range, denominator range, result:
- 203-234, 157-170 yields 1.05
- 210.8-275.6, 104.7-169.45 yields 1.09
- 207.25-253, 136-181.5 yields 1.11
